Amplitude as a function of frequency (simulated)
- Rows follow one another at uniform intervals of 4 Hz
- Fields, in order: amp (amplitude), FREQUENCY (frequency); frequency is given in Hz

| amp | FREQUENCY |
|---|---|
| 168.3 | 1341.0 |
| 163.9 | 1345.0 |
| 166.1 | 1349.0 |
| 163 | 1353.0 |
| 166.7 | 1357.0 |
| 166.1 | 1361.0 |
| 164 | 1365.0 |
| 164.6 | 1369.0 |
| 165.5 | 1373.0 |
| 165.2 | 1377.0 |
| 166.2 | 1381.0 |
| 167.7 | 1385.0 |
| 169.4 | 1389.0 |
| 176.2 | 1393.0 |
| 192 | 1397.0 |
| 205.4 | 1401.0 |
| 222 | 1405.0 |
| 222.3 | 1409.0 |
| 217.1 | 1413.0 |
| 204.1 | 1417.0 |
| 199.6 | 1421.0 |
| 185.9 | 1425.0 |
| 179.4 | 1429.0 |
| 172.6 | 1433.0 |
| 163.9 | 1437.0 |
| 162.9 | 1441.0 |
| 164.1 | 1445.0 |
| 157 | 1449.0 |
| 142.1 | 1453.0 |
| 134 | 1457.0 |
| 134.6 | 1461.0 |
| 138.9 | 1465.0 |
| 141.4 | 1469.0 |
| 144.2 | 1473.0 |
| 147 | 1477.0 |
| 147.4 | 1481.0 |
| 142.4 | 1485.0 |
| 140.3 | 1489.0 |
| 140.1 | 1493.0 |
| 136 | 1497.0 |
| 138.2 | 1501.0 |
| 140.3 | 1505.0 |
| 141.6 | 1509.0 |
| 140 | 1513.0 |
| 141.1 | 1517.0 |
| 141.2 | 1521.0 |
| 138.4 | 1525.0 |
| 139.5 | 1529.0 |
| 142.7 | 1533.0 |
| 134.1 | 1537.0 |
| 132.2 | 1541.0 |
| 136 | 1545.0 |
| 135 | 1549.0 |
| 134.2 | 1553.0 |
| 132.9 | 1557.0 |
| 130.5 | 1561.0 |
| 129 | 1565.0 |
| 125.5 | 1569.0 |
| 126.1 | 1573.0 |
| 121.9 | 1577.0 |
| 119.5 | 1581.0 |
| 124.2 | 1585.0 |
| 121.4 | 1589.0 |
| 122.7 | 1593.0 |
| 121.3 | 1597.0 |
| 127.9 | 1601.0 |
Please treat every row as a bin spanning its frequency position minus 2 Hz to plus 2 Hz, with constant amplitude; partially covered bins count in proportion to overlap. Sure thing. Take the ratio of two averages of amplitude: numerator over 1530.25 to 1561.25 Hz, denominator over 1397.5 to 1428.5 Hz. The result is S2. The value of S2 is 0.7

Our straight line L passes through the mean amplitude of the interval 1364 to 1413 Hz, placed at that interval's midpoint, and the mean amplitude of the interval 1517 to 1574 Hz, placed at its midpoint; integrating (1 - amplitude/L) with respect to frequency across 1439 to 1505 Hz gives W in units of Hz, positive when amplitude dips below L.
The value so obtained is 5.5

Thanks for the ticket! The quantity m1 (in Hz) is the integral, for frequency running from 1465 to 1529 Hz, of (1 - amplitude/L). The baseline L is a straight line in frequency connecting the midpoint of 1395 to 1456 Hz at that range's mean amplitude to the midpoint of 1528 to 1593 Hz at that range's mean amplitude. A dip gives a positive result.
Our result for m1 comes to 5.9 Hz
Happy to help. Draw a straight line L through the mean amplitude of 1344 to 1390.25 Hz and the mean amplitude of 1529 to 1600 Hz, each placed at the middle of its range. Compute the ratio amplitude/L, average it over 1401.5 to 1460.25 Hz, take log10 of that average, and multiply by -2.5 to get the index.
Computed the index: -0.17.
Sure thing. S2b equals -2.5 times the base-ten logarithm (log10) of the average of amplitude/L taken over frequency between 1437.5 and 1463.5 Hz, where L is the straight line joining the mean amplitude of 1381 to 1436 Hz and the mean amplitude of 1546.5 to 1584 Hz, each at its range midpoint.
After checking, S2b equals 0.17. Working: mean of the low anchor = 192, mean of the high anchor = 128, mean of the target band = 150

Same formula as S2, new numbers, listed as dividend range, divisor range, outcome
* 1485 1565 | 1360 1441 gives 0.75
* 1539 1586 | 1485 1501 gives 0.93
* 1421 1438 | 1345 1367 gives 1.08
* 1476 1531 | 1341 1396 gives 0.84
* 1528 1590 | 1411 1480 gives 0.80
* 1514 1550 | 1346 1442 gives 0.76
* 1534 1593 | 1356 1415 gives 0.71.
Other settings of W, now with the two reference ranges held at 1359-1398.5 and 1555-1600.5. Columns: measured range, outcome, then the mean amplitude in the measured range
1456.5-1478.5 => 1.4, 140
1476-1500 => 0.5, 142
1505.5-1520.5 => -0.1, 141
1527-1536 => -0.3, 140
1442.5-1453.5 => -0.2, 156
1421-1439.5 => -2.3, 178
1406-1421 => -4.8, 213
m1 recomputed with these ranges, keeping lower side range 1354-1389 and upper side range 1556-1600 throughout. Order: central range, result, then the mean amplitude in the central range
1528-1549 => -0.6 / 137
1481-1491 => 0.0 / 143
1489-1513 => 0.1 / 139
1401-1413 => -4.5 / 219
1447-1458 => 0.3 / 145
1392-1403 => -2.2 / 193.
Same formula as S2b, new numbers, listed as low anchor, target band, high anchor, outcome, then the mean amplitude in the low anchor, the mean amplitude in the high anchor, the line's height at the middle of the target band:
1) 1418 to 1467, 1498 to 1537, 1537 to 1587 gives 0.01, 162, 129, 141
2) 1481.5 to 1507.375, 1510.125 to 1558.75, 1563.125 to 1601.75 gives -0.04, 140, 124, 133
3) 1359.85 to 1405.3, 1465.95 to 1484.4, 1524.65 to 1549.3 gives 0.06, 176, 137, 152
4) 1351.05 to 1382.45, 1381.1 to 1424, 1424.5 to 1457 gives -0.19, 165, 163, 164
